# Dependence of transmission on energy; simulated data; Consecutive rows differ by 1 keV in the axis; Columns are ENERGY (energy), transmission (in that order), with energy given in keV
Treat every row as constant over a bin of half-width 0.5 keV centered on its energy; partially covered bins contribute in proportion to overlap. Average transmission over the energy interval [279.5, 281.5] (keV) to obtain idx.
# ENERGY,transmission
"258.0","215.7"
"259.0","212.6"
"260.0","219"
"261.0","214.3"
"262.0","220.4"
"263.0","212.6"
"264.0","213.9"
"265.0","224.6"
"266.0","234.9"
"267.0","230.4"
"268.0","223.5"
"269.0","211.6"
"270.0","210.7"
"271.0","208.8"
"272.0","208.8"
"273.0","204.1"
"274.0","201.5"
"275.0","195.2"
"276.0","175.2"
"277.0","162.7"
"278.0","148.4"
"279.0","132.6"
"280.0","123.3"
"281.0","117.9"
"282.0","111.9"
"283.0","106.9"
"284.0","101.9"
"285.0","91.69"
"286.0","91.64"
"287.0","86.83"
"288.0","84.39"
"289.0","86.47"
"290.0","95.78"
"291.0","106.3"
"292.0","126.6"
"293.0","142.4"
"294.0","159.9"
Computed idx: 121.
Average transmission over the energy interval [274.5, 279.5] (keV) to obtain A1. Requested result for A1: 163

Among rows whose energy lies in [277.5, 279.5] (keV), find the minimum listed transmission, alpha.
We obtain 132.6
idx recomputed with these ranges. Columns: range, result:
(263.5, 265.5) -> 219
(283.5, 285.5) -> 96.8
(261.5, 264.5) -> 216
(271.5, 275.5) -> 202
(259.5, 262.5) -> 218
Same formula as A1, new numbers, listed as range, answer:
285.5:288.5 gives 87.6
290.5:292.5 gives 116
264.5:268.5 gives 228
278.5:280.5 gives 128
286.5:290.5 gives 88.4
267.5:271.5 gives 214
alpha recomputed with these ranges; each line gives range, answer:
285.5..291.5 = 84.39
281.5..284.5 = 101.9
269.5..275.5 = 195.2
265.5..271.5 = 208.8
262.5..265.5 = 212.6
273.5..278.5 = 148.4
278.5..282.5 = 111.9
